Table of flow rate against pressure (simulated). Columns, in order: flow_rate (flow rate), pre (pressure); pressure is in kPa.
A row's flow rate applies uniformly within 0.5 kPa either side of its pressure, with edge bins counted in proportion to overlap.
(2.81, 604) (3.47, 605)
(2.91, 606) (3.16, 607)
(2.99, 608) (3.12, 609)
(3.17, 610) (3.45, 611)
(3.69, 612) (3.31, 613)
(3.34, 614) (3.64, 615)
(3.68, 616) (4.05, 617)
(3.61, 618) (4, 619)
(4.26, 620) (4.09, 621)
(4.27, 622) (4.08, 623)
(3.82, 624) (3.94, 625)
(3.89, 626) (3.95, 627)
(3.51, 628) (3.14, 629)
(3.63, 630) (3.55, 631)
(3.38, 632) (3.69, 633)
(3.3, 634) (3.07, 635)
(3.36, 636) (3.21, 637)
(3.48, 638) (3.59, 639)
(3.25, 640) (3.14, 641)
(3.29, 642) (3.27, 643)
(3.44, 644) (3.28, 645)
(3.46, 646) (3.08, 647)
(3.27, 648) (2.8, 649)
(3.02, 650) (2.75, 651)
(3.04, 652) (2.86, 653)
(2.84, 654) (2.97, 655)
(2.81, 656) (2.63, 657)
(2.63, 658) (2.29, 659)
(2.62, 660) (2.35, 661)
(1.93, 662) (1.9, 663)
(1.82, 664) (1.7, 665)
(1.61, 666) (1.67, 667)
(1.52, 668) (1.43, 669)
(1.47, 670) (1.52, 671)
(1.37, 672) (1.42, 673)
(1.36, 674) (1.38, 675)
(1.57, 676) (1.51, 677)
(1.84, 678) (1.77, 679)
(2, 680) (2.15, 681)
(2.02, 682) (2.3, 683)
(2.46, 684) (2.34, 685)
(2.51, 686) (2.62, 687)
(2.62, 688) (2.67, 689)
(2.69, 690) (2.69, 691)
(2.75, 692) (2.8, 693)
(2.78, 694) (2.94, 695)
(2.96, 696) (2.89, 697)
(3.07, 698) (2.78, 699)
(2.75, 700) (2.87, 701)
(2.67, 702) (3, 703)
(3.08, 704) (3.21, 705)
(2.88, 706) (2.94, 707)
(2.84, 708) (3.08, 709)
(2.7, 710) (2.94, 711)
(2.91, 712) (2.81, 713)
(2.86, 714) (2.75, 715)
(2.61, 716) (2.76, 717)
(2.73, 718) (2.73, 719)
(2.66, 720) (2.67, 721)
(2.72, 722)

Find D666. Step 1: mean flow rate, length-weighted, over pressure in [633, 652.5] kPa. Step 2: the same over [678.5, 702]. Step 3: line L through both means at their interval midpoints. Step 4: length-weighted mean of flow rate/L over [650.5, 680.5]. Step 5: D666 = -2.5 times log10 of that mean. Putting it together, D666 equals 0.41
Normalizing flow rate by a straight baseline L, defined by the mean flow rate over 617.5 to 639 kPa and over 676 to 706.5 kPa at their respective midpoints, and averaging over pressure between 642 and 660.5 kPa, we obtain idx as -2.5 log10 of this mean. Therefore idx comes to 0.11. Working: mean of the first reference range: 3.68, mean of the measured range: 2.96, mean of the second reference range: 2.57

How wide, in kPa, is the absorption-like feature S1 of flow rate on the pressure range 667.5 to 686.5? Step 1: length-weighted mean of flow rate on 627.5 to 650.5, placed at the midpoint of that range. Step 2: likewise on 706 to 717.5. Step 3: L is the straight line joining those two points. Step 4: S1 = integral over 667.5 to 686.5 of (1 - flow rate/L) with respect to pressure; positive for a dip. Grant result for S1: 7.9 kPa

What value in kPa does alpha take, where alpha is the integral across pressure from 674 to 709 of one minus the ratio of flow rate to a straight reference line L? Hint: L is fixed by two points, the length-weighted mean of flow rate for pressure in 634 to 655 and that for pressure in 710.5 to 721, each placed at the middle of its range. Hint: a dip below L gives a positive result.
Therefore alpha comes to 4.4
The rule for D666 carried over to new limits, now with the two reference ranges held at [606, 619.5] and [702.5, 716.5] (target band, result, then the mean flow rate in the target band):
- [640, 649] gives 0.008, 3.25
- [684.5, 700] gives 0.097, 2.74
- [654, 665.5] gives 0.330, 2.35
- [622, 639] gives -0.071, 3.58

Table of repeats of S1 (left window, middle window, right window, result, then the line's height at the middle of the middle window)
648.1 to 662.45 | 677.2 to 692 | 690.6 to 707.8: 2.6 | 2.82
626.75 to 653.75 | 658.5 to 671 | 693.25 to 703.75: 5.1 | 3.11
